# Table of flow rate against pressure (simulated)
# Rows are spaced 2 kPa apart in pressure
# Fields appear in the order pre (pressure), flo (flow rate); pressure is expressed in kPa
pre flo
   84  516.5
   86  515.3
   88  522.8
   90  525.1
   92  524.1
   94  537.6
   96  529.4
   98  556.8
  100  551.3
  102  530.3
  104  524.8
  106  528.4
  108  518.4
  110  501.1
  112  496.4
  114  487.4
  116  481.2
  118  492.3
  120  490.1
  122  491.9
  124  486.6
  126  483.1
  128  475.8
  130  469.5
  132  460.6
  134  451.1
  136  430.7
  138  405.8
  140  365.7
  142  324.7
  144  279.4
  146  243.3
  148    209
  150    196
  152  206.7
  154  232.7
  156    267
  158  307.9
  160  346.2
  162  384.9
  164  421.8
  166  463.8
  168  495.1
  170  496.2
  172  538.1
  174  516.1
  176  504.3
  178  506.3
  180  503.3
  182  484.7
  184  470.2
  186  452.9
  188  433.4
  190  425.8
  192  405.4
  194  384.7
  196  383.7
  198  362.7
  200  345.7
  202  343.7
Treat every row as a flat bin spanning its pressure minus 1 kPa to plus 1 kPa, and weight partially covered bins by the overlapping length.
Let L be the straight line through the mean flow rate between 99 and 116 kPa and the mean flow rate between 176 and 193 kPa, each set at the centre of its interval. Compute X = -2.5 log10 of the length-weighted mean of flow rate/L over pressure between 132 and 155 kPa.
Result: 0.50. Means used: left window 515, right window 463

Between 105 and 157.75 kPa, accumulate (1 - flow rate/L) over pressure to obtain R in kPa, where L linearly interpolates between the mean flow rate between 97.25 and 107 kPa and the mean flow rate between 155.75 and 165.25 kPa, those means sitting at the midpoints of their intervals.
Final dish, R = 6.1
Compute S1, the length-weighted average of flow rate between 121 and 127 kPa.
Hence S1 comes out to 487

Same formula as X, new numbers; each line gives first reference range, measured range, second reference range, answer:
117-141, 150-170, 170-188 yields 0.355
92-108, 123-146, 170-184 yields 0.253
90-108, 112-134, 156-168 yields -0.010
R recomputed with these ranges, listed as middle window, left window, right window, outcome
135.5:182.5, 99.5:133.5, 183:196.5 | 7.5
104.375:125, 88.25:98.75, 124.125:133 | 0.0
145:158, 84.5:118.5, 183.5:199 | 6.4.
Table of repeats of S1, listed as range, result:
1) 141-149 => 264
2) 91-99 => 537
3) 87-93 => 524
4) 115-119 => 487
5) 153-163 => 308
